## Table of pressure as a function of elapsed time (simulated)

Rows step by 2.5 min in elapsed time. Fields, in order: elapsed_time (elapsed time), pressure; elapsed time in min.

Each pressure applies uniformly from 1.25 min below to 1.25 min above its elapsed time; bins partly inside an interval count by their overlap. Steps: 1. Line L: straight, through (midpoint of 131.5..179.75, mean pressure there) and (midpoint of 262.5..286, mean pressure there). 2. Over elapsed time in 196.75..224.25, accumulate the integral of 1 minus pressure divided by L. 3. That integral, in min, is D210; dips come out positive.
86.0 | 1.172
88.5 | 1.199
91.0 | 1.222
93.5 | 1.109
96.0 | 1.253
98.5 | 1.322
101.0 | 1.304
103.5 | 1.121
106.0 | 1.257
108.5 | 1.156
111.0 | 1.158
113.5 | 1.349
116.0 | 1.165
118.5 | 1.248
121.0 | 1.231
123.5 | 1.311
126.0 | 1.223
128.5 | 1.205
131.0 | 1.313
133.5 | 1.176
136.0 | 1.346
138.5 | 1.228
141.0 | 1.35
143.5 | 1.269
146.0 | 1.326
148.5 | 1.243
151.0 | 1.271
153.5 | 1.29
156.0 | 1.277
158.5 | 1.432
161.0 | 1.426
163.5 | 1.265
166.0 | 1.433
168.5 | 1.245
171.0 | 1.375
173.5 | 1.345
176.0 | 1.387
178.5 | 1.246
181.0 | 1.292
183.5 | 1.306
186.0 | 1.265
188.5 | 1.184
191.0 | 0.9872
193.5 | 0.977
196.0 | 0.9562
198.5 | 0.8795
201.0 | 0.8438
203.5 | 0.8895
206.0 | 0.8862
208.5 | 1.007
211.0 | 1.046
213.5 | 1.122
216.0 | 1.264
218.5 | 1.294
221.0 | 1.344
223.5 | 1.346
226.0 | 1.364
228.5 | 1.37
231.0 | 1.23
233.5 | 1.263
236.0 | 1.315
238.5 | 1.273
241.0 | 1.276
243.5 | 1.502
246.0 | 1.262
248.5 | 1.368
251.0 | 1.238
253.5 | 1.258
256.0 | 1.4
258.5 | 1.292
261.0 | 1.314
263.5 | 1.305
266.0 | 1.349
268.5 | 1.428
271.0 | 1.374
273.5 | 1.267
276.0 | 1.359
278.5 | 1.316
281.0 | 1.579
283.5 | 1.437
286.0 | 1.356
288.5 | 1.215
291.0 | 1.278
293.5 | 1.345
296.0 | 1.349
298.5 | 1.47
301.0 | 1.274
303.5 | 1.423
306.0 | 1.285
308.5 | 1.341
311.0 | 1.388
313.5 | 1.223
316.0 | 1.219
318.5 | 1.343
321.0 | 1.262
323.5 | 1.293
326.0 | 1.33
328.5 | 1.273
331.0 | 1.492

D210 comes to 5.5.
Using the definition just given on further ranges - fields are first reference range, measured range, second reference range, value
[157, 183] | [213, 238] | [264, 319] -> 0.90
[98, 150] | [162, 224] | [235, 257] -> 5.94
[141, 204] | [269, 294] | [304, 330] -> -1.43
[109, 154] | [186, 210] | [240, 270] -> 6.01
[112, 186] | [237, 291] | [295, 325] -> -1.04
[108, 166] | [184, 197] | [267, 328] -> 2.08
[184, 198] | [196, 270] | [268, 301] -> -1.20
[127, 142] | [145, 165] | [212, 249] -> -0.66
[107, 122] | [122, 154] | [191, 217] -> -3.22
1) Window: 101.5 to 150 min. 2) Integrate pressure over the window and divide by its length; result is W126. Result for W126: 1.25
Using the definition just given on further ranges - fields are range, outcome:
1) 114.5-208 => 1.22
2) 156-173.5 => 1.36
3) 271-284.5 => 1.39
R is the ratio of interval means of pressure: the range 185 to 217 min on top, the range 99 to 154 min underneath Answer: 0.8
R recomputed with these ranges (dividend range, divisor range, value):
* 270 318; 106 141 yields 1.08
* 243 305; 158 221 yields 1.15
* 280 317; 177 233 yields 1.18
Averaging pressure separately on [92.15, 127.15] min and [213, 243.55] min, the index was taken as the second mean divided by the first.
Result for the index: 1.06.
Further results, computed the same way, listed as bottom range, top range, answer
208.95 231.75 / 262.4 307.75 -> 1.08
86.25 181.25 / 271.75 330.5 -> 1.05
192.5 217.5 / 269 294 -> 1.37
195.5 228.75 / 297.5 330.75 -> 1.19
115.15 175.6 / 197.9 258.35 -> 0.94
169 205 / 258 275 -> 1.17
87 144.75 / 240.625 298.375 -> 1.09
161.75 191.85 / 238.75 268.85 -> 1.03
